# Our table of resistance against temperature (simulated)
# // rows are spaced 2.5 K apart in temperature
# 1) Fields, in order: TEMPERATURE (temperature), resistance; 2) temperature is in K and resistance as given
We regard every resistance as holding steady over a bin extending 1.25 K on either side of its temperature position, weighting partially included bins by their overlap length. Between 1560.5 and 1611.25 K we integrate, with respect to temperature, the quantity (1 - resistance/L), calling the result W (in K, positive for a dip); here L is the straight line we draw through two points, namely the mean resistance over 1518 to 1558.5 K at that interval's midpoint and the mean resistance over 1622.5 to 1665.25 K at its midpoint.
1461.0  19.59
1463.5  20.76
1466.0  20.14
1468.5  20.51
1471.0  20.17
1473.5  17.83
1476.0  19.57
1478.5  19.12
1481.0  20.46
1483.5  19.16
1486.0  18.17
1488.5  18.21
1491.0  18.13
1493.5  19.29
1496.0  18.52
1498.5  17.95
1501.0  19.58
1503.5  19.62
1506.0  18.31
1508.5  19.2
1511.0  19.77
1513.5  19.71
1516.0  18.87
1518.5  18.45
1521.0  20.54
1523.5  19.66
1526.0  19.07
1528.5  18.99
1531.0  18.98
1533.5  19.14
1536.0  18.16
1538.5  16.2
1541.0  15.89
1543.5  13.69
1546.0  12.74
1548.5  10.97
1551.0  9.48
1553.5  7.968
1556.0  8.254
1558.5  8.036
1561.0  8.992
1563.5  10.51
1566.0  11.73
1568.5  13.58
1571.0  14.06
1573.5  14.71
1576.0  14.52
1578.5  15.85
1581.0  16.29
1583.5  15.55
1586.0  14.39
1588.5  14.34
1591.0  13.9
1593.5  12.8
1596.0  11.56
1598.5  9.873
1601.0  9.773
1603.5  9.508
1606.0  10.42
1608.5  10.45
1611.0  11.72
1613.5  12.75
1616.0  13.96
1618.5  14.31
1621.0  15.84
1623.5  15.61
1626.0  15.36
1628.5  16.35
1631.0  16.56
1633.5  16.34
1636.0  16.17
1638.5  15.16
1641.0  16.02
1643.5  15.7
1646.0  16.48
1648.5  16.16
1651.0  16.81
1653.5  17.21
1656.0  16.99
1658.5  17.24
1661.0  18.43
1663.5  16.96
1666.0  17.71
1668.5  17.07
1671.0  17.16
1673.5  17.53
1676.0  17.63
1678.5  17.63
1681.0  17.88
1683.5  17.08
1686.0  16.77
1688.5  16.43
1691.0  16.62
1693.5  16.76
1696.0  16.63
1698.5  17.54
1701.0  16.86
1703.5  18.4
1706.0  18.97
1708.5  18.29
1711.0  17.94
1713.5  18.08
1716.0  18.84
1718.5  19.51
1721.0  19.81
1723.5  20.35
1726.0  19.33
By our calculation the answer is 9.99 K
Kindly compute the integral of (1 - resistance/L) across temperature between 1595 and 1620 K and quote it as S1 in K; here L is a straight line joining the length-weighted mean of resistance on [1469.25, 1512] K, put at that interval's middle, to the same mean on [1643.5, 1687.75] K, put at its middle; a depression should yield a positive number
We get 8.9 K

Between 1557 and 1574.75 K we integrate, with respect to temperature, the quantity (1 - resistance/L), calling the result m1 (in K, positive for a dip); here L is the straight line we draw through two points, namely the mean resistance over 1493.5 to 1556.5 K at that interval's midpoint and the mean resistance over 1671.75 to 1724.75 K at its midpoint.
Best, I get 5.7 K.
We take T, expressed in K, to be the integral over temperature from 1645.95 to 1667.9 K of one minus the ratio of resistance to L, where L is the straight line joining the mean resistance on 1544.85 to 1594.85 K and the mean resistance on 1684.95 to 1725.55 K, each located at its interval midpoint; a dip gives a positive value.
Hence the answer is -1.5 K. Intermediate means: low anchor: 12.4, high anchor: 18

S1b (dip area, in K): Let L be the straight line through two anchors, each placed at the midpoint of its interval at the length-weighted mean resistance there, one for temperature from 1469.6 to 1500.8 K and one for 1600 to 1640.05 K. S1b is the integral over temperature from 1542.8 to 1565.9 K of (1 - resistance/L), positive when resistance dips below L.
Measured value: 8.8 K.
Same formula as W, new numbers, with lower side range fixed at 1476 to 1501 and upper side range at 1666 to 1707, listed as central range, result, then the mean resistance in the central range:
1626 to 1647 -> 2.0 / 16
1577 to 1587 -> 1.4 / 15.5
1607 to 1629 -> 4.8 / 13.9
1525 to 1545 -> 1.2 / 17.4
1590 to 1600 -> 3.4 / 11.9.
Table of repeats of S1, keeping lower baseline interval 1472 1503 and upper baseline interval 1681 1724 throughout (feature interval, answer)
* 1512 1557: 6.4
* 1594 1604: 4.3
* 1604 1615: 4.2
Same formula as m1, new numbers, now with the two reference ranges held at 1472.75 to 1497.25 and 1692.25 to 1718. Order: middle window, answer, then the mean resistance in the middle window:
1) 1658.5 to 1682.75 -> 0.7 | 17.5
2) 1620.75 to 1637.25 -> 2.0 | 16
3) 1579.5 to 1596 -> 3.6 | 14.3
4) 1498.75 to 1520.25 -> -0.5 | 19.2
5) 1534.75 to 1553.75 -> 5.3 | 13.4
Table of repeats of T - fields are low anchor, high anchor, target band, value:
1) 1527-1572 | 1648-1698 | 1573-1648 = 5.3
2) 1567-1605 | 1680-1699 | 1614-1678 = -4.0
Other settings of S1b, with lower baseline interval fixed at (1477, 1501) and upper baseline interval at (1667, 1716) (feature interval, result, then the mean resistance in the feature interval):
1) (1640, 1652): 1.0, 16.2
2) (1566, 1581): 3.1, 14.5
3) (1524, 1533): -0.2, 19.1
